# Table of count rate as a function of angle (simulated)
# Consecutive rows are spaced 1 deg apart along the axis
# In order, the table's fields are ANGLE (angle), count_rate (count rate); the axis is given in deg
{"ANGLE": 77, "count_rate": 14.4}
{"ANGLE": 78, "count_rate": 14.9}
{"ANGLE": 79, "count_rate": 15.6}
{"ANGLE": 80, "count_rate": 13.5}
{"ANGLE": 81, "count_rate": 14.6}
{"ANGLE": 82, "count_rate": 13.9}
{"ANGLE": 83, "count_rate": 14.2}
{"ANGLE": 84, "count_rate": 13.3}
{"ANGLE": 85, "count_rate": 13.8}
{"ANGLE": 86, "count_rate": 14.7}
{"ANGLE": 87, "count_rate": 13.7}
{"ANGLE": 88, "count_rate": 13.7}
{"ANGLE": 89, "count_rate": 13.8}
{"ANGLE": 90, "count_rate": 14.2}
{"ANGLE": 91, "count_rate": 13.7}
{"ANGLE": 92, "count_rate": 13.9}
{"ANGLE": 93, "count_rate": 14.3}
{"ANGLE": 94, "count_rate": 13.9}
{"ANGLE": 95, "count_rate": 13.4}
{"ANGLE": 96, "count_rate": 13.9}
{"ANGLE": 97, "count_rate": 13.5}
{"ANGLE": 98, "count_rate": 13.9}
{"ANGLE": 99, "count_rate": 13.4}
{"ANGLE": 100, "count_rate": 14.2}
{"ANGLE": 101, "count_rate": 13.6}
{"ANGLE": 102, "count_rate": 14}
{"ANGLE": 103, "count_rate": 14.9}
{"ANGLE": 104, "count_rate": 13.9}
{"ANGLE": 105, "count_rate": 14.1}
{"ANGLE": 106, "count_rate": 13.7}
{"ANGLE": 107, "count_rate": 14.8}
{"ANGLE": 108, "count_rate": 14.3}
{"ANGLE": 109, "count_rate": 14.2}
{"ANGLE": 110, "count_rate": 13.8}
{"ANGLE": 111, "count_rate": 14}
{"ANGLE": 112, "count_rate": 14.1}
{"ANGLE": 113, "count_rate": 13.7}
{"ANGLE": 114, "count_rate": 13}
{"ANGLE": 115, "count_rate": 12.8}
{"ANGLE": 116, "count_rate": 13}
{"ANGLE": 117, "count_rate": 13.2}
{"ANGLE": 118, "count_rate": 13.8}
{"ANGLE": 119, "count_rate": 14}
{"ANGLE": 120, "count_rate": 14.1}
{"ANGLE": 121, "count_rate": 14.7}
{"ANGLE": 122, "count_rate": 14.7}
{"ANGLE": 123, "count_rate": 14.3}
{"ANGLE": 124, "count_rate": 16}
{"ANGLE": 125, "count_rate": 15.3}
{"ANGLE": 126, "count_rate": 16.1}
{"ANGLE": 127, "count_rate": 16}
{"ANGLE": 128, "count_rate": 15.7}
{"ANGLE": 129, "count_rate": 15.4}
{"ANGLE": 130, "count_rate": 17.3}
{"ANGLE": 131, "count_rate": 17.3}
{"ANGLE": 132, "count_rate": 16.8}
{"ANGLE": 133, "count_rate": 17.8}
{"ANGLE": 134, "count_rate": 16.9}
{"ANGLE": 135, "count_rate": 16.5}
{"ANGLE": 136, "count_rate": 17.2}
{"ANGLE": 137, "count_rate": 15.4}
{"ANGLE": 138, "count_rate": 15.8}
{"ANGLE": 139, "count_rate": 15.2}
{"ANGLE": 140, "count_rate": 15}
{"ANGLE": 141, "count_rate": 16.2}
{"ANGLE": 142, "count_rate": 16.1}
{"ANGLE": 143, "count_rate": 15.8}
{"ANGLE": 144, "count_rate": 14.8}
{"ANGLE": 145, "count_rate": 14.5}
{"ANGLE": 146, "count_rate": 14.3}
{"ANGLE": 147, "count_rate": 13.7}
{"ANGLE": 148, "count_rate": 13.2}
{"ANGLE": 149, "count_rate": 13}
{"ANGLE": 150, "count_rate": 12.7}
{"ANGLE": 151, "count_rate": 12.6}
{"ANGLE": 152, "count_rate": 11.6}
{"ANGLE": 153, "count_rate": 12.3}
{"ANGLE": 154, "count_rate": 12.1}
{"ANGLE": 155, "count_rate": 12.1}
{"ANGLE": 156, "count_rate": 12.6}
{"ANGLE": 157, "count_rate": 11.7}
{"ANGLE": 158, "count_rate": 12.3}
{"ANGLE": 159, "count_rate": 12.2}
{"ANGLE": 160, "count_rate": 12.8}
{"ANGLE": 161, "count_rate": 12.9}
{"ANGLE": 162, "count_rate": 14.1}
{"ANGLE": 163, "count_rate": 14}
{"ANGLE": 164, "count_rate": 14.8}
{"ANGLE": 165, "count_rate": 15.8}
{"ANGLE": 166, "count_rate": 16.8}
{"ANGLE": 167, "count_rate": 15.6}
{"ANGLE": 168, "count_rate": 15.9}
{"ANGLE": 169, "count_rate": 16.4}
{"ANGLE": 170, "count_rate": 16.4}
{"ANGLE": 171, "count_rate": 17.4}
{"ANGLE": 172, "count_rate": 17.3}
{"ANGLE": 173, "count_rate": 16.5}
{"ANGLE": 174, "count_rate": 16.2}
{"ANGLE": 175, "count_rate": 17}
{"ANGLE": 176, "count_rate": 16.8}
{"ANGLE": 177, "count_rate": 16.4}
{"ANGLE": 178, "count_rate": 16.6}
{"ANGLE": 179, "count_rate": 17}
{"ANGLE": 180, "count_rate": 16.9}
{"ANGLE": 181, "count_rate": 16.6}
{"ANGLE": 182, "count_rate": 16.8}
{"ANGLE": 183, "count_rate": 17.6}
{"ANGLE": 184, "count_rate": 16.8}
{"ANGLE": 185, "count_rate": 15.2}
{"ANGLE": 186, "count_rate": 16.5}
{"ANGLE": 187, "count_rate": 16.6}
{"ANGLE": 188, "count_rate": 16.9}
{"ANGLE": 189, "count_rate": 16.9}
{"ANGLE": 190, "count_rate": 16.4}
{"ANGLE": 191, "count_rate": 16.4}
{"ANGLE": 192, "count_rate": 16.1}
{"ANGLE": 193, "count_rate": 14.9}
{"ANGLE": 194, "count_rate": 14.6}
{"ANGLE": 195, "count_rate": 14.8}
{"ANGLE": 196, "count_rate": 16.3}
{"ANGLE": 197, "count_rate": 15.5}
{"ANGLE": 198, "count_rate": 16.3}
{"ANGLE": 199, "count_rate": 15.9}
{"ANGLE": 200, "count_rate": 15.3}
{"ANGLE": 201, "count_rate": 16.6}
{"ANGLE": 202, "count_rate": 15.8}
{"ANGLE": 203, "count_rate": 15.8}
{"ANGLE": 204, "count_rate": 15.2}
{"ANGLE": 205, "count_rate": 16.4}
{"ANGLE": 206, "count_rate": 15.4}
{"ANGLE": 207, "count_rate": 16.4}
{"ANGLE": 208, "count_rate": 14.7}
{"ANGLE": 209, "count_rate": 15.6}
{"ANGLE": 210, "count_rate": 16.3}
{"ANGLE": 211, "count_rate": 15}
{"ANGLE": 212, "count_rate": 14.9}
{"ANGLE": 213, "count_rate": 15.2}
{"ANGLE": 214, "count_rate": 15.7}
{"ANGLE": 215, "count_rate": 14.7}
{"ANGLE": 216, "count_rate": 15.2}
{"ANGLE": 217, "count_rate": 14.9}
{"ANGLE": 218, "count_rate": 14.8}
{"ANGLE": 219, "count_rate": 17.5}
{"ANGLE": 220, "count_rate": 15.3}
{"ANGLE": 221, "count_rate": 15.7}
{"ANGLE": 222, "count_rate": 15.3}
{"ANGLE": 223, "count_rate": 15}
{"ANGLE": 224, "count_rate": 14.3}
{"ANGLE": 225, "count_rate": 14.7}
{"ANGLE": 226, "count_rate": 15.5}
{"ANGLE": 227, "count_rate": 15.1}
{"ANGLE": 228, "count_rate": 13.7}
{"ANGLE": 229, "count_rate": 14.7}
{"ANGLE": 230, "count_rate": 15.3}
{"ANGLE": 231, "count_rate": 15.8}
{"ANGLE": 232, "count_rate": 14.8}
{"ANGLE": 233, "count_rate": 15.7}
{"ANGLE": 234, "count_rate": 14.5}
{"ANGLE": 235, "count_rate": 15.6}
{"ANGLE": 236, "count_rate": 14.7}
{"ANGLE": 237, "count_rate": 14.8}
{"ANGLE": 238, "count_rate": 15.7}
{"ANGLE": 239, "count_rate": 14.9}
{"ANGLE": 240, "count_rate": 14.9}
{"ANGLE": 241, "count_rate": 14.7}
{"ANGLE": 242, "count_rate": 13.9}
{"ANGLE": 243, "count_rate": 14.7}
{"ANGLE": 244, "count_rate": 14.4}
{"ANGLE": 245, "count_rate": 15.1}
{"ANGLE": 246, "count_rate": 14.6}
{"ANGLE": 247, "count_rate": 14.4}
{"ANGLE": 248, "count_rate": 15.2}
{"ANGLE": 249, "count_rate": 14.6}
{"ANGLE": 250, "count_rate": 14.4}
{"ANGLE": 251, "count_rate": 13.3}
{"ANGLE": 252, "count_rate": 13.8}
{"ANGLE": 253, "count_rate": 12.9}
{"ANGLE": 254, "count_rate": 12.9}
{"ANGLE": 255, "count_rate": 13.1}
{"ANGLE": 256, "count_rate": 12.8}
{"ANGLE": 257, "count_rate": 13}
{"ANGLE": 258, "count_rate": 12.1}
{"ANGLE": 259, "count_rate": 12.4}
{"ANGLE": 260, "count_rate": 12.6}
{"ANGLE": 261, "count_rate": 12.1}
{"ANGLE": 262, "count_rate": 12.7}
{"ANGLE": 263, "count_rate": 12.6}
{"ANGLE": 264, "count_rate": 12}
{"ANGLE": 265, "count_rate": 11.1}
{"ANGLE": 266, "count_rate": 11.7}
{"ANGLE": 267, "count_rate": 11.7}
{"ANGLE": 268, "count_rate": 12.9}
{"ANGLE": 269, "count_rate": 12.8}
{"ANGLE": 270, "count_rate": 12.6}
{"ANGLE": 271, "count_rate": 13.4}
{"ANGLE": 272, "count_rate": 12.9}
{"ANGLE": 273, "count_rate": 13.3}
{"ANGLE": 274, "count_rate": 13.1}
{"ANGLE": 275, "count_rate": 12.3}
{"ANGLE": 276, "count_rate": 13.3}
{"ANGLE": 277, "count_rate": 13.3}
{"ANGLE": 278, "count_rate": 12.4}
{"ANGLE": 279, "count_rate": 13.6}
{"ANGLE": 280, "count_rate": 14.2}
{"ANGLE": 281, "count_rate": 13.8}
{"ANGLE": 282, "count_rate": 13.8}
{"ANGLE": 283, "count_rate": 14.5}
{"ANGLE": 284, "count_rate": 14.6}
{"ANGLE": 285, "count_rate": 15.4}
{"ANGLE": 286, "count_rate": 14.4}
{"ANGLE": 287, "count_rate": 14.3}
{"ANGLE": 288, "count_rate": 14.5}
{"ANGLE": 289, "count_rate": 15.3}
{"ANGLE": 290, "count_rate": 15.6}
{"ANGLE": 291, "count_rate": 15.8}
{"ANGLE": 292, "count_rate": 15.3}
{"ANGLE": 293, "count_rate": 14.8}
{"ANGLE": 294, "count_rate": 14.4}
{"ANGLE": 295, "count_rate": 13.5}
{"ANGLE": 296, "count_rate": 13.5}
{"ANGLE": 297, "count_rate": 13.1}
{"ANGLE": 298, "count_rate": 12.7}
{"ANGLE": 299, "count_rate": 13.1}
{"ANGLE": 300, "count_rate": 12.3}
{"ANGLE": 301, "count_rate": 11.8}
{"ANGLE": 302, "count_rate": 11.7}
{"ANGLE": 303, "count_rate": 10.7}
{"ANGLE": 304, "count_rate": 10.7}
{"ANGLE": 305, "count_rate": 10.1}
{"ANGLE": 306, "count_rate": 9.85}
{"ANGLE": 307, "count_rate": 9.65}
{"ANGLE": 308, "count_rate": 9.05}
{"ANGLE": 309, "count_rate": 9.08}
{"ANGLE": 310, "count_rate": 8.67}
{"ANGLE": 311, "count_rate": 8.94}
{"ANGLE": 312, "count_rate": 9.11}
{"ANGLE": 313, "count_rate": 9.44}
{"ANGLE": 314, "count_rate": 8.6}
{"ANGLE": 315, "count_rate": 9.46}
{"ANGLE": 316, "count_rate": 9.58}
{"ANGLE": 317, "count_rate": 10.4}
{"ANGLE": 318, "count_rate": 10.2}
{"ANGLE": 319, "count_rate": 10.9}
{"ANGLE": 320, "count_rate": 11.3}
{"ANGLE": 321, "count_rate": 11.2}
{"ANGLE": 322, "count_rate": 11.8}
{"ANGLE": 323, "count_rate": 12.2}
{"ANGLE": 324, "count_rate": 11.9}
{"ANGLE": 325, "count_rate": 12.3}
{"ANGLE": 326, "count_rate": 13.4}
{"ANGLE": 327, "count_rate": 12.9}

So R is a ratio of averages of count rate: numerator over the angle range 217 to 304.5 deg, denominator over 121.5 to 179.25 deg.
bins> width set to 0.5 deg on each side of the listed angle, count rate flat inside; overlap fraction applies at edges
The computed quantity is 0.9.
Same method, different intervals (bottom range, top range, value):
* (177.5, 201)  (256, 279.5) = 0.78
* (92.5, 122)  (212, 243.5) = 1.09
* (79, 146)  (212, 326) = 0.91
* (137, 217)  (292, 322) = 0.72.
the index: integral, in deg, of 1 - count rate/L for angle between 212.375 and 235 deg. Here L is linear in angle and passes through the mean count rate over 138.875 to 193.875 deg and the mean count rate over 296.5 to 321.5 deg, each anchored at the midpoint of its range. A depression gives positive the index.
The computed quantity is -3.3 deg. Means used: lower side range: 15.1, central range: 15.2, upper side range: 10.5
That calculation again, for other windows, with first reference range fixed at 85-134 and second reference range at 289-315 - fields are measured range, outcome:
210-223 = -2.5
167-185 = -4.2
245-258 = -1.4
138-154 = -0.1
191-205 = -2.7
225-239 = -2.6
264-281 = -1.0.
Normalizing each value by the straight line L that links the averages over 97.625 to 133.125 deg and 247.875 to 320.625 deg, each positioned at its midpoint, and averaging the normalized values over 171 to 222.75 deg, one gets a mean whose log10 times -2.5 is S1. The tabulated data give -0.18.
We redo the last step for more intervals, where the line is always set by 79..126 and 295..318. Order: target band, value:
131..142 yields -0.209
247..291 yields -0.192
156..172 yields -0.130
